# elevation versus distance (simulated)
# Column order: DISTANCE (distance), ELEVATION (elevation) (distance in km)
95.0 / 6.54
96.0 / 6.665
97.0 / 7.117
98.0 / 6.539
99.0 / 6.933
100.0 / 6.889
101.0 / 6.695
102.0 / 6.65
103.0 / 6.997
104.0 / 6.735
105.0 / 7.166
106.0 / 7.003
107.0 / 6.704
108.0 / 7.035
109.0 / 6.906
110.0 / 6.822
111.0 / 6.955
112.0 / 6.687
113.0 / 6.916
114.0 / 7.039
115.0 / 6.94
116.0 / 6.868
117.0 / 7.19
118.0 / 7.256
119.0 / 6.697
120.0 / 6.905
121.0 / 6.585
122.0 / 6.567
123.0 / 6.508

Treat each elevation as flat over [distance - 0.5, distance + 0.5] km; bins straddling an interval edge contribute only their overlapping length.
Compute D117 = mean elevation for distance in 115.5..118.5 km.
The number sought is 7.1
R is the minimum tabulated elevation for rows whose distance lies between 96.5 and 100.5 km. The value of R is 6.539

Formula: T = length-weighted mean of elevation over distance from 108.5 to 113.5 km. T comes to 6.86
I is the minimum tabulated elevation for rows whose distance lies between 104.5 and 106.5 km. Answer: 7.003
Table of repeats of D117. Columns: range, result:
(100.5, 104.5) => 6.77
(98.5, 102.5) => 6.79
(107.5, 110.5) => 6.92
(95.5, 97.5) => 6.89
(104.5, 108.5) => 6.98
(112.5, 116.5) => 6.94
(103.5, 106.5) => 6.97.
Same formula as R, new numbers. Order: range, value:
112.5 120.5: 6.697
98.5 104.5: 6.65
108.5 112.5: 6.687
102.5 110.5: 6.704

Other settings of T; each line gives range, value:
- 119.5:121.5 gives 6.75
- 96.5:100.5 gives 6.87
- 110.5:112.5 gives 6.82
